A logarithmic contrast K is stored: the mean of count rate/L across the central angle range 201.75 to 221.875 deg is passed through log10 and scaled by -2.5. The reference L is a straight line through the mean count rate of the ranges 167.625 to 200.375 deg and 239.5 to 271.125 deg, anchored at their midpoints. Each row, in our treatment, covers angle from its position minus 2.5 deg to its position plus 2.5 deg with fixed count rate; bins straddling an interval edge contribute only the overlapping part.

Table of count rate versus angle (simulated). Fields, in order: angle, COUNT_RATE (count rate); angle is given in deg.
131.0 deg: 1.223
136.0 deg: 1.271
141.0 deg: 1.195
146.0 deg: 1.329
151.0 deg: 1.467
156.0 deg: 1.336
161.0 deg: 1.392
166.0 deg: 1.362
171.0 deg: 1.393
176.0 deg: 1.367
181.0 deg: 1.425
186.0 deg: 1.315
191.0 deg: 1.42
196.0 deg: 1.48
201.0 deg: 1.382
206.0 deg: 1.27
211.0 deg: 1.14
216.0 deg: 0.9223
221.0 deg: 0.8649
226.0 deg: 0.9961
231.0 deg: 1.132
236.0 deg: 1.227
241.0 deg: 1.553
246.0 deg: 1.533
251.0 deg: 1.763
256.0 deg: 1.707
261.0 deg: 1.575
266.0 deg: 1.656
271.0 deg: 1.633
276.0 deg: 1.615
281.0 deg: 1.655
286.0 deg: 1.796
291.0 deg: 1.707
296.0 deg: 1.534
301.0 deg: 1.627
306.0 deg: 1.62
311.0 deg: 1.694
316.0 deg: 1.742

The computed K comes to 0.33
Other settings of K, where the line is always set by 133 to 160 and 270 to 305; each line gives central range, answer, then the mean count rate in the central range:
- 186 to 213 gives 0.08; 1.34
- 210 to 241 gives 0.36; 1.08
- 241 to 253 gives -0.05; 1.62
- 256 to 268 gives -0.03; 1.63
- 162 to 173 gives -0.01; 1.38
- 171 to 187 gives 0.02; 1.38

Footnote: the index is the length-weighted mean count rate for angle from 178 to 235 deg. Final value 1.22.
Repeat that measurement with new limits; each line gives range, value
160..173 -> 1.38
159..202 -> 1.39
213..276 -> 1.39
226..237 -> 1.13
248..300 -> 1.66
